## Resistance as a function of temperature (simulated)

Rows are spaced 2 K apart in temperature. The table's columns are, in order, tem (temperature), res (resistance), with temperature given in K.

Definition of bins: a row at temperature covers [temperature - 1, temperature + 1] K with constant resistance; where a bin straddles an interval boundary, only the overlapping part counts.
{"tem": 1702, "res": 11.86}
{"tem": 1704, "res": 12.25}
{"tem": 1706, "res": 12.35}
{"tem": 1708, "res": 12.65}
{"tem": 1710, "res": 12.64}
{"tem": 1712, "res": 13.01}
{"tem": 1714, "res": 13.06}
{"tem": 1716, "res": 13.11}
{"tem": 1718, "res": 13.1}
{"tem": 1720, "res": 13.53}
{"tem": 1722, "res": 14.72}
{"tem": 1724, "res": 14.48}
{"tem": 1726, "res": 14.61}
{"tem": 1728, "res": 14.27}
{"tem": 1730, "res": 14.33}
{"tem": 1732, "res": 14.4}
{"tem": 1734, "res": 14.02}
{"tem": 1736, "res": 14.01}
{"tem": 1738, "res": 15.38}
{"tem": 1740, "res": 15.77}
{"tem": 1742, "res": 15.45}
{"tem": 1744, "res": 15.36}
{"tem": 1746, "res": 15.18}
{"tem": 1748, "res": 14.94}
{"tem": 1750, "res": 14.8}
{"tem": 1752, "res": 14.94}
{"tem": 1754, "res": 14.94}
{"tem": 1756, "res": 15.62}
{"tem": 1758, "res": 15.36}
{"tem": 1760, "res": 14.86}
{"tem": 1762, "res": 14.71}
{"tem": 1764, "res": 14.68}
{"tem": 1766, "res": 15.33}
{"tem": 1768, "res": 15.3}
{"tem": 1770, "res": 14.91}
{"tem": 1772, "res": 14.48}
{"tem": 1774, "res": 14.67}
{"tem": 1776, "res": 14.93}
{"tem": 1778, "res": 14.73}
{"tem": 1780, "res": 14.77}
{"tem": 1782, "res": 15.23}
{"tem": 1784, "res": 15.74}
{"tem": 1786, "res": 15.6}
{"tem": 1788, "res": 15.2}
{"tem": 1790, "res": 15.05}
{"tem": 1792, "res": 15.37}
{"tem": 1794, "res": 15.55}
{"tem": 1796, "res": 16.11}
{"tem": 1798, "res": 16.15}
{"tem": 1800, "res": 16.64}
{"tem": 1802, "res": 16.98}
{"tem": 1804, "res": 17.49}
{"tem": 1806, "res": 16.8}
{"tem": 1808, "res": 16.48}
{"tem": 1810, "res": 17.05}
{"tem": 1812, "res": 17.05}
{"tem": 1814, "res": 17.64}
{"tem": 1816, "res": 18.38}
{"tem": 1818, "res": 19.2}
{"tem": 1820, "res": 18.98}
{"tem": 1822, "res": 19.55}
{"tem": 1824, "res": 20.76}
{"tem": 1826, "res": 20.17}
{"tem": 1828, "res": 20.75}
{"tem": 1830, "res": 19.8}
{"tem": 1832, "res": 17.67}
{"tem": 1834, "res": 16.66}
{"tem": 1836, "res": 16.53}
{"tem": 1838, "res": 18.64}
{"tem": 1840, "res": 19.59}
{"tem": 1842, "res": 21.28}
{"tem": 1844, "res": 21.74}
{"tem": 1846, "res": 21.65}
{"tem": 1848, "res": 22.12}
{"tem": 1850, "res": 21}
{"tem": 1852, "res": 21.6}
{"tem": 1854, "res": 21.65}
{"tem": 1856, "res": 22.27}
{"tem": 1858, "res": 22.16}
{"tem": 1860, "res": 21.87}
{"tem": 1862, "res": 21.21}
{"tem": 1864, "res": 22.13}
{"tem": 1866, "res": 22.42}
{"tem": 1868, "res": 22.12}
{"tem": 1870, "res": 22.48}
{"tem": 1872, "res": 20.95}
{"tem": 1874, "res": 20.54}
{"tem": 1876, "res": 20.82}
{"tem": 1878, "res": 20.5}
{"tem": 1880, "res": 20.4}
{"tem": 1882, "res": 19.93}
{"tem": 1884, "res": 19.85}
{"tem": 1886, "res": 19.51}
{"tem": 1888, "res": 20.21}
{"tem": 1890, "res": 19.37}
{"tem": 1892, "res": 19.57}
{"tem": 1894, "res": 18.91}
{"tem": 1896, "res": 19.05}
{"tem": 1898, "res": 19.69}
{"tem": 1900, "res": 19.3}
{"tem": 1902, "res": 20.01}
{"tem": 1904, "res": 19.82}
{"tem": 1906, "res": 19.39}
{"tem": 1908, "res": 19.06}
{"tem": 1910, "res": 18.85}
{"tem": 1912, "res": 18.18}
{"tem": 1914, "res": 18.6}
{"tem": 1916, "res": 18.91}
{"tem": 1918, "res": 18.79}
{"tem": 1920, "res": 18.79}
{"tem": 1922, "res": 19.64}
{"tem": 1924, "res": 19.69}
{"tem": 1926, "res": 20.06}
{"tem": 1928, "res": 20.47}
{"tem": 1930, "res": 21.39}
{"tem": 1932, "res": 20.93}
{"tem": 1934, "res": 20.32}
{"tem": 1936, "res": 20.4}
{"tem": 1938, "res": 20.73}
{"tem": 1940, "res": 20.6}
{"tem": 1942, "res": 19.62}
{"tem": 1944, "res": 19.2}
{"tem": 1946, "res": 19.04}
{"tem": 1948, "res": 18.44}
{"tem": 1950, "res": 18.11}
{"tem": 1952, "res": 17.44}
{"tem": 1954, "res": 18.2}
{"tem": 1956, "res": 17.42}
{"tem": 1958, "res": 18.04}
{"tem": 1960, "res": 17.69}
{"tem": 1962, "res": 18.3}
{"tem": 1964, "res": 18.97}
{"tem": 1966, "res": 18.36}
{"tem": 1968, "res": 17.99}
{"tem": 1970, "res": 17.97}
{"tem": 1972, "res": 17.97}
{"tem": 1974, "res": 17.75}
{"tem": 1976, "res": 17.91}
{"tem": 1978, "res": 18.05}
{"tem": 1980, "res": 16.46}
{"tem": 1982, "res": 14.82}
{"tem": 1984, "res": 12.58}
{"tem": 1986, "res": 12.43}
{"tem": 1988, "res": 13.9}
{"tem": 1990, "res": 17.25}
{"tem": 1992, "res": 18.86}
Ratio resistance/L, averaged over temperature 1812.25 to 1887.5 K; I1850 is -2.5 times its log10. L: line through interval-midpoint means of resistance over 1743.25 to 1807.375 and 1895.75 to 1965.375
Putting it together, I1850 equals -0.18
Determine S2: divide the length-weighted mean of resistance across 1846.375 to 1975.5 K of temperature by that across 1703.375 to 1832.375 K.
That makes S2 1.27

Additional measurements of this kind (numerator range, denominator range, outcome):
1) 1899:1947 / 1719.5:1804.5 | 1.30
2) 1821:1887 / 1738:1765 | 1.36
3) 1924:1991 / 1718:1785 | 1.22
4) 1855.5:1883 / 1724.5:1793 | 1.43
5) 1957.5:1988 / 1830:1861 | 0.83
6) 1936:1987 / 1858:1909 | 0.87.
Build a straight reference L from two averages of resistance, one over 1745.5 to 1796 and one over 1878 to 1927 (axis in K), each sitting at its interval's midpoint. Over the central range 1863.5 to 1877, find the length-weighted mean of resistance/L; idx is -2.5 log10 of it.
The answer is -0.178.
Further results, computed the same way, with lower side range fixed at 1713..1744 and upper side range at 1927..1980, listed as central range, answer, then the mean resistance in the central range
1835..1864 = -0.24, 21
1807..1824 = -0.13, 18.2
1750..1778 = 0.00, 15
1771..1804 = 0.00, 15.5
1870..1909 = -0.14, 19.9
